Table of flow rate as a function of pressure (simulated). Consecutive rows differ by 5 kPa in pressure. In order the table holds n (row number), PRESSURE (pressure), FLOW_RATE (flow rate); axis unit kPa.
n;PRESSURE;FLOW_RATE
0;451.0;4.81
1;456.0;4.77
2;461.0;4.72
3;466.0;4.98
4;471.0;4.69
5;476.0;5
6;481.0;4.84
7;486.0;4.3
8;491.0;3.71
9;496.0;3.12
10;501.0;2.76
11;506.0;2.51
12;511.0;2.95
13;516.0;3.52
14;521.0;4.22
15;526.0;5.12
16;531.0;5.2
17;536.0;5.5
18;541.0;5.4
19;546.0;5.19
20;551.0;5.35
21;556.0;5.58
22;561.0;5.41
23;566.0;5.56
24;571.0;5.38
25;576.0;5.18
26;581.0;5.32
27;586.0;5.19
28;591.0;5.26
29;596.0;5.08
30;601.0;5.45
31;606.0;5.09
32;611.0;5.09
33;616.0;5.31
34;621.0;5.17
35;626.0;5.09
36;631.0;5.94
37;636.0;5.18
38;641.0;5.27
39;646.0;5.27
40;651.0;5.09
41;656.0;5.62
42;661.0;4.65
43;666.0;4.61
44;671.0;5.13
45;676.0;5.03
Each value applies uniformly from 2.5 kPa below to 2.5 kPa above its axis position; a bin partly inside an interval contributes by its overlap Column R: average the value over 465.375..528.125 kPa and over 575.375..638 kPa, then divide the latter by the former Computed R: 1.33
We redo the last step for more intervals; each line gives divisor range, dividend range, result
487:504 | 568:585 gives 1.62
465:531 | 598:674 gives 1.30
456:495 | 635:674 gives 1.12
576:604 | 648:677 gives 0.96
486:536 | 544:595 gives 1.40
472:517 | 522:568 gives 1.45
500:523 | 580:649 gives 1.65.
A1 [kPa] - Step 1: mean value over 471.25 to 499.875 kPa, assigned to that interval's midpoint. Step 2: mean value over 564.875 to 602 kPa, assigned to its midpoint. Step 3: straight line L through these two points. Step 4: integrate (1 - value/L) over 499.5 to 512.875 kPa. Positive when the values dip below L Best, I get 5.1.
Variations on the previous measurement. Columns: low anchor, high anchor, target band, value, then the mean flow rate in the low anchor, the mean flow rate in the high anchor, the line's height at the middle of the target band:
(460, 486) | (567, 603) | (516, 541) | 0.7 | 4.8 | 5.28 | 5.04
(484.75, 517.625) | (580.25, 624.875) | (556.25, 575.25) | -4.1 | 3.22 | 5.21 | 4.49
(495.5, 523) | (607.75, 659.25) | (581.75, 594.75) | -2.0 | 3.17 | 5.29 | 4.52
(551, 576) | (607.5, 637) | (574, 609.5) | 1.0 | 5.44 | 5.3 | 5.37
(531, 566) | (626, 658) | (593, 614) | 0.8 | 5.4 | 5.37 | 5.38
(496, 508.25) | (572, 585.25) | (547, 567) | -4.0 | 2.74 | 5.26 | 4.54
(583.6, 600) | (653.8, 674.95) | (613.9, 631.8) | -0.7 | 5.2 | 5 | 5.11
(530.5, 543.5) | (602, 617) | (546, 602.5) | -0.5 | 5.39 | 5.18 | 5.28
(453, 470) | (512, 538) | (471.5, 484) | -0.3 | 4.81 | 4.6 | 4.76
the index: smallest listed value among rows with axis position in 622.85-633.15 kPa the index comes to 5.09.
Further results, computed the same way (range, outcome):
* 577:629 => 5.08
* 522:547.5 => 5.12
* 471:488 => 4.3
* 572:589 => 5.18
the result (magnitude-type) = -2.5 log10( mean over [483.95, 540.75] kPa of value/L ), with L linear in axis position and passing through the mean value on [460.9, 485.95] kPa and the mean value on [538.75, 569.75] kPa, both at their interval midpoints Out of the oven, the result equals 0.279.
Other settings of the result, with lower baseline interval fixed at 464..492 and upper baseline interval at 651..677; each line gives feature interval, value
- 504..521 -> 0.42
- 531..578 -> -0.13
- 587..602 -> -0.08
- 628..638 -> -0.13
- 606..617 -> -0.06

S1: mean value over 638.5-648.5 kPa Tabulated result 5.27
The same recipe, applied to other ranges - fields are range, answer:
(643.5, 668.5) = 5.05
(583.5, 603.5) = 5.24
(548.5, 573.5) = 5.46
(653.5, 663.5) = 5.13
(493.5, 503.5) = 2.94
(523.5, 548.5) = 5.28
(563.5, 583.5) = 5.36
